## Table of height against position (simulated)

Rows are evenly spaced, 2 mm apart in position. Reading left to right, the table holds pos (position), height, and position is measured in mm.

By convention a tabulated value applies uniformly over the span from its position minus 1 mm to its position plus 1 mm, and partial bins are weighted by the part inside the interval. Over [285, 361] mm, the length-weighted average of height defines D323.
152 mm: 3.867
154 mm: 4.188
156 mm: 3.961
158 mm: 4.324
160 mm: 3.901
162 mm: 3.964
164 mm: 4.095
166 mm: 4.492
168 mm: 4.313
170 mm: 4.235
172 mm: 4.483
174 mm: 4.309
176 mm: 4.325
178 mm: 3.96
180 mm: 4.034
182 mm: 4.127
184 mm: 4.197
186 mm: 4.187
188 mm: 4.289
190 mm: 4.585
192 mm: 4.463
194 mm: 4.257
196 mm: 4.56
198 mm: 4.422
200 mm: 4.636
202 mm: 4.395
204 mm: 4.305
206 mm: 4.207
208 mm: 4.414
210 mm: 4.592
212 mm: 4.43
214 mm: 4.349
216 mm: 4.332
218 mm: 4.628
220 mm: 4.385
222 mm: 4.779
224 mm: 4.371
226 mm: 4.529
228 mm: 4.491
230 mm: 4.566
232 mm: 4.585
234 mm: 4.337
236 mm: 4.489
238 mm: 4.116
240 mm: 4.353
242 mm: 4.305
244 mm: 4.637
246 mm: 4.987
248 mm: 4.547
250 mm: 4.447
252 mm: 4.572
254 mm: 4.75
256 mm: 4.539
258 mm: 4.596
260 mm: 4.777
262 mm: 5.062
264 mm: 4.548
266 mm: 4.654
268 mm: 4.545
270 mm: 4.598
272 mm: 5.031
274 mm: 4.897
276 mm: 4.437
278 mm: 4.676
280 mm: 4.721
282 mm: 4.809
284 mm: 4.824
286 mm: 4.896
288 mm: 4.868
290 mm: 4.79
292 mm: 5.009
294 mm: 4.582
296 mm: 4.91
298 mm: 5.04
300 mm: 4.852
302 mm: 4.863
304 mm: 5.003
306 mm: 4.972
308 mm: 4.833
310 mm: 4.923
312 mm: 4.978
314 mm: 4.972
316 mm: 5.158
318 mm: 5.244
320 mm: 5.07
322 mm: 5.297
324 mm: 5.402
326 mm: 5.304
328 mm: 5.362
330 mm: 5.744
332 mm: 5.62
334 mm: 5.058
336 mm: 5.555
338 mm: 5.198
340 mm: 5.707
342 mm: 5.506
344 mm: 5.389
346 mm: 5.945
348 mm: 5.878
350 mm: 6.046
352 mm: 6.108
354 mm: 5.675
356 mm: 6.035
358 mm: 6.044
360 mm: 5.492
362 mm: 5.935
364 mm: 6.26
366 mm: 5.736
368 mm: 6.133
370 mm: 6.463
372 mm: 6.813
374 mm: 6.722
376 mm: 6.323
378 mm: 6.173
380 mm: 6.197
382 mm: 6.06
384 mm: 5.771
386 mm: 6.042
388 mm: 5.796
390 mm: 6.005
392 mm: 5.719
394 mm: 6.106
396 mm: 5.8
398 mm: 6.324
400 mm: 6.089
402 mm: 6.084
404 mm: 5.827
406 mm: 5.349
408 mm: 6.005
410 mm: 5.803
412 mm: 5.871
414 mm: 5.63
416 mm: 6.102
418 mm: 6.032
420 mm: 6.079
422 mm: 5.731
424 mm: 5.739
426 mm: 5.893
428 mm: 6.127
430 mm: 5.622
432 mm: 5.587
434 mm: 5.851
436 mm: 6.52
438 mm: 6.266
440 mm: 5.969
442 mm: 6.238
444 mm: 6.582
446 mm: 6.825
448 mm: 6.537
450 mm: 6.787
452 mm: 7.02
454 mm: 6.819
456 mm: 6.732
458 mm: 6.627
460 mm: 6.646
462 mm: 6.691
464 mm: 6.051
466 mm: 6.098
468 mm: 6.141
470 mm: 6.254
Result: 5.3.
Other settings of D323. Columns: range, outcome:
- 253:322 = 4.84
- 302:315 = 4.94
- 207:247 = 4.48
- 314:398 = 5.8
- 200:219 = 4.42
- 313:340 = 5.32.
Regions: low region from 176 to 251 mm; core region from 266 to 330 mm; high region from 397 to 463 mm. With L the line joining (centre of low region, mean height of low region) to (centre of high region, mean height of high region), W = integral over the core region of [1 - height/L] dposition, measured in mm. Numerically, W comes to 2.07 mm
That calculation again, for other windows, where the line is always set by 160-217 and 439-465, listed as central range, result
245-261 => 0.7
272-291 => 1.2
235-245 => 0.8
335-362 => -0.3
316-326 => 0.4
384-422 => 1.5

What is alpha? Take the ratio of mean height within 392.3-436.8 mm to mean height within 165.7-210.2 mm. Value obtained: 1.4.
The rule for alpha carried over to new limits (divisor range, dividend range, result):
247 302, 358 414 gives 1.27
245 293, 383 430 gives 1.25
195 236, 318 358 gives 1.25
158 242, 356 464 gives 1.41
